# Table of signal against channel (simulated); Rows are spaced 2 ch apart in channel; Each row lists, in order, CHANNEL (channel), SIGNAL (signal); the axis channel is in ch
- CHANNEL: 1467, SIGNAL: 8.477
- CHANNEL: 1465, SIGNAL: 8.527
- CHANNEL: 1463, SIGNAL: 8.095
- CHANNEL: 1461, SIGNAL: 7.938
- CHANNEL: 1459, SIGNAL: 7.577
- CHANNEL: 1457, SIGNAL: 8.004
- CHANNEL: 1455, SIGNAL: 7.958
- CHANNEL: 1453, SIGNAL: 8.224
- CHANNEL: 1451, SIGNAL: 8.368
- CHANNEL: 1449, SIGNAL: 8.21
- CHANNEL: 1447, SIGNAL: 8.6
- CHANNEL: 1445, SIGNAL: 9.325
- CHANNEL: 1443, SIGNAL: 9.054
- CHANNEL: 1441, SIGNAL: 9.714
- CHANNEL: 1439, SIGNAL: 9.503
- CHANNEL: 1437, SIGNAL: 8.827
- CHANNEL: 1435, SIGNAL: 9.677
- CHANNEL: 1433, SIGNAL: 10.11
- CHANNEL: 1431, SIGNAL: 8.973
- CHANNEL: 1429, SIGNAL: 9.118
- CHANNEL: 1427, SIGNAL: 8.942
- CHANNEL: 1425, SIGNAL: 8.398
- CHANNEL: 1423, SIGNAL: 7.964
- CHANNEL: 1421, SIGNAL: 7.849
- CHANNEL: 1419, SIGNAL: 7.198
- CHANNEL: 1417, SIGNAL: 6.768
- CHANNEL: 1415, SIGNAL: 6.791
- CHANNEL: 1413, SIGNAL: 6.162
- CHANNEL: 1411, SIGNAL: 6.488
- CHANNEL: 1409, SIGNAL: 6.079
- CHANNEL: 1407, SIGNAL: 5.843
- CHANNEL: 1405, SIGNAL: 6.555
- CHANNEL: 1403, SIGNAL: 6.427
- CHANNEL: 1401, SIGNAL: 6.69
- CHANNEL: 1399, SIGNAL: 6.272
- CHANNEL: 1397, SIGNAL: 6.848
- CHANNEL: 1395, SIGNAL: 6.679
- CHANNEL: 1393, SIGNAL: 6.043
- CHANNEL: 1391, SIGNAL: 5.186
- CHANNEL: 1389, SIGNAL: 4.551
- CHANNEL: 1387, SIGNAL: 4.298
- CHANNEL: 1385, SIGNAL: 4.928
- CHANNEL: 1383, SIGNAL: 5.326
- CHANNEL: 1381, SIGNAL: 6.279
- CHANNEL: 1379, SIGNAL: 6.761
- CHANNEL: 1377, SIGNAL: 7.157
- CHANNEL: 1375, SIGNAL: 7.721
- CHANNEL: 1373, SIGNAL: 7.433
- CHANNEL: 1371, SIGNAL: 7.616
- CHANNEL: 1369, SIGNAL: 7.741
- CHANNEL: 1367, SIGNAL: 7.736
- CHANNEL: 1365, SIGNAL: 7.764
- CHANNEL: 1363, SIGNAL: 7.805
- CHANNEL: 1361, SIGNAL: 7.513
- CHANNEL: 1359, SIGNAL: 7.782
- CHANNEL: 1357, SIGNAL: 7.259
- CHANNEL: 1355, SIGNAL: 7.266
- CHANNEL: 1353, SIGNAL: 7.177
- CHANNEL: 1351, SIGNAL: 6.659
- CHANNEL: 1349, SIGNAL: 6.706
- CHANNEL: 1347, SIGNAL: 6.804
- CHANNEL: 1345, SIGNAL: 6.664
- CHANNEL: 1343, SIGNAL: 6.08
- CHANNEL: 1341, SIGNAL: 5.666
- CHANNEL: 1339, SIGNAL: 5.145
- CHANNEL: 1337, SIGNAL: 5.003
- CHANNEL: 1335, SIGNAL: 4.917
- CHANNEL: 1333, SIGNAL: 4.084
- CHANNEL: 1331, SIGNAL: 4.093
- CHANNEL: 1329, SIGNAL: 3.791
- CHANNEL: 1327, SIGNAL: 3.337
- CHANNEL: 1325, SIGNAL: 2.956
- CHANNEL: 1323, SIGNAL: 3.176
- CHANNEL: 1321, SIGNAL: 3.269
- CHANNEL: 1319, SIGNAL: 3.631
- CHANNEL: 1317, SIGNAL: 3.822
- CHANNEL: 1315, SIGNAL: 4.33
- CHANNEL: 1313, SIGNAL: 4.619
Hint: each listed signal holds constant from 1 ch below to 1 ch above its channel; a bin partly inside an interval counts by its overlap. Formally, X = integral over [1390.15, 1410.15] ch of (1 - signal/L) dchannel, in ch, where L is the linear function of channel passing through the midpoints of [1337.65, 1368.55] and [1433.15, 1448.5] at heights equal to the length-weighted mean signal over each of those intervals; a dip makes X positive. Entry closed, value 4.7 ch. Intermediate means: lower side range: 6.93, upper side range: 9.26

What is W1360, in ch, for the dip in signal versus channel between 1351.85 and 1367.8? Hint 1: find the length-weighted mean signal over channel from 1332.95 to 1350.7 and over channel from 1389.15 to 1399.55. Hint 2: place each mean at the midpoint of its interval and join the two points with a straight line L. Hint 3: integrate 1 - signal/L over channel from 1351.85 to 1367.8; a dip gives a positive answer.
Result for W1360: -4.43 ch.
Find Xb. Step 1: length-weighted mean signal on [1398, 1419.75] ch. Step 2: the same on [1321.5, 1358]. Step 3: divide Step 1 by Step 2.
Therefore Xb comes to 1.21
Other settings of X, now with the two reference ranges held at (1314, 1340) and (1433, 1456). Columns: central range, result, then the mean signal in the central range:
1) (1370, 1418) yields 3.12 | 6.29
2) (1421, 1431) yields -0.52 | 8.57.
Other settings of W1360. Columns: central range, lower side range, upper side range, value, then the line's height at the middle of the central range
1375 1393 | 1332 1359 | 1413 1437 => 3.7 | 7.19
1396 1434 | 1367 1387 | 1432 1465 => 2.2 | 7.76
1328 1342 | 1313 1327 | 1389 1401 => -1.9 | 4.1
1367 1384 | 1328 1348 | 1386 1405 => -4.1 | 5.68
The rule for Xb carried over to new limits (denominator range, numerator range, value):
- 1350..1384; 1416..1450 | 1.21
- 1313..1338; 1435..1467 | 2.20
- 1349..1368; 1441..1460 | 1.14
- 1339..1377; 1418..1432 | 1.17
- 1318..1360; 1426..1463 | 1.65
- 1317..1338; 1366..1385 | 1.82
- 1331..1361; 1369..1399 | 1.01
